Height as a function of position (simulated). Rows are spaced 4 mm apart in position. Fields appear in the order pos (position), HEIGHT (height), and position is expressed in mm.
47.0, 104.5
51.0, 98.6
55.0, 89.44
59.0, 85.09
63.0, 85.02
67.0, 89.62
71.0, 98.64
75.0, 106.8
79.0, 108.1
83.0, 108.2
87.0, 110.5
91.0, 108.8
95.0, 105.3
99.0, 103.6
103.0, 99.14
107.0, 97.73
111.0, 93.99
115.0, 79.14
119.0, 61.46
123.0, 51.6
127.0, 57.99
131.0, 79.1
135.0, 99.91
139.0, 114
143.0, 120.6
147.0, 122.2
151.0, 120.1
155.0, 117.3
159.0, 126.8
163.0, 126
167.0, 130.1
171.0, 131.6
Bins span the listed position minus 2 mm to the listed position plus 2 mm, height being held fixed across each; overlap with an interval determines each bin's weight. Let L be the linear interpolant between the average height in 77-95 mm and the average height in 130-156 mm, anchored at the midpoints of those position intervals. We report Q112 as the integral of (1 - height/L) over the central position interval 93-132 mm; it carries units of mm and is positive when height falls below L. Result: 9.5 mm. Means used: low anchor 108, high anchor 111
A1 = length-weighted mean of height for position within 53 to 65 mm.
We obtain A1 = 86.5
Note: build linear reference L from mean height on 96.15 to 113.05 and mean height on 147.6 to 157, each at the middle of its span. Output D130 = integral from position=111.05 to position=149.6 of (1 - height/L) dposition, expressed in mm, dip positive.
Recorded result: 7.8 mm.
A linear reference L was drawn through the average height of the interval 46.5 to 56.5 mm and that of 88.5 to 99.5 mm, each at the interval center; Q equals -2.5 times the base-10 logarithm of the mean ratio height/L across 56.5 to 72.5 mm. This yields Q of 0.12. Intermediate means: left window 96.9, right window 106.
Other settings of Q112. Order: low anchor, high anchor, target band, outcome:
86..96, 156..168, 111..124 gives 5.1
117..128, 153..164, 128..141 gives -2.5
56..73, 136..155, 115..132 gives 7.2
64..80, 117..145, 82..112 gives -3.5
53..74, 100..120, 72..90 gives -3.7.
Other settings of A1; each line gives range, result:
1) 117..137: 70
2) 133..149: 114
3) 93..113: 100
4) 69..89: 106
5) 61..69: 87.3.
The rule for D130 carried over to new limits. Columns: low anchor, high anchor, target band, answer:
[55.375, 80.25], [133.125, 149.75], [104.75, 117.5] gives 2.0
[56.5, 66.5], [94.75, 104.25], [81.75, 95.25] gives -1.5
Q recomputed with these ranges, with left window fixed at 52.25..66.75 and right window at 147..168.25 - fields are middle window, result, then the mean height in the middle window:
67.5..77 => -0.10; 101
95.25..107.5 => 0.02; 101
